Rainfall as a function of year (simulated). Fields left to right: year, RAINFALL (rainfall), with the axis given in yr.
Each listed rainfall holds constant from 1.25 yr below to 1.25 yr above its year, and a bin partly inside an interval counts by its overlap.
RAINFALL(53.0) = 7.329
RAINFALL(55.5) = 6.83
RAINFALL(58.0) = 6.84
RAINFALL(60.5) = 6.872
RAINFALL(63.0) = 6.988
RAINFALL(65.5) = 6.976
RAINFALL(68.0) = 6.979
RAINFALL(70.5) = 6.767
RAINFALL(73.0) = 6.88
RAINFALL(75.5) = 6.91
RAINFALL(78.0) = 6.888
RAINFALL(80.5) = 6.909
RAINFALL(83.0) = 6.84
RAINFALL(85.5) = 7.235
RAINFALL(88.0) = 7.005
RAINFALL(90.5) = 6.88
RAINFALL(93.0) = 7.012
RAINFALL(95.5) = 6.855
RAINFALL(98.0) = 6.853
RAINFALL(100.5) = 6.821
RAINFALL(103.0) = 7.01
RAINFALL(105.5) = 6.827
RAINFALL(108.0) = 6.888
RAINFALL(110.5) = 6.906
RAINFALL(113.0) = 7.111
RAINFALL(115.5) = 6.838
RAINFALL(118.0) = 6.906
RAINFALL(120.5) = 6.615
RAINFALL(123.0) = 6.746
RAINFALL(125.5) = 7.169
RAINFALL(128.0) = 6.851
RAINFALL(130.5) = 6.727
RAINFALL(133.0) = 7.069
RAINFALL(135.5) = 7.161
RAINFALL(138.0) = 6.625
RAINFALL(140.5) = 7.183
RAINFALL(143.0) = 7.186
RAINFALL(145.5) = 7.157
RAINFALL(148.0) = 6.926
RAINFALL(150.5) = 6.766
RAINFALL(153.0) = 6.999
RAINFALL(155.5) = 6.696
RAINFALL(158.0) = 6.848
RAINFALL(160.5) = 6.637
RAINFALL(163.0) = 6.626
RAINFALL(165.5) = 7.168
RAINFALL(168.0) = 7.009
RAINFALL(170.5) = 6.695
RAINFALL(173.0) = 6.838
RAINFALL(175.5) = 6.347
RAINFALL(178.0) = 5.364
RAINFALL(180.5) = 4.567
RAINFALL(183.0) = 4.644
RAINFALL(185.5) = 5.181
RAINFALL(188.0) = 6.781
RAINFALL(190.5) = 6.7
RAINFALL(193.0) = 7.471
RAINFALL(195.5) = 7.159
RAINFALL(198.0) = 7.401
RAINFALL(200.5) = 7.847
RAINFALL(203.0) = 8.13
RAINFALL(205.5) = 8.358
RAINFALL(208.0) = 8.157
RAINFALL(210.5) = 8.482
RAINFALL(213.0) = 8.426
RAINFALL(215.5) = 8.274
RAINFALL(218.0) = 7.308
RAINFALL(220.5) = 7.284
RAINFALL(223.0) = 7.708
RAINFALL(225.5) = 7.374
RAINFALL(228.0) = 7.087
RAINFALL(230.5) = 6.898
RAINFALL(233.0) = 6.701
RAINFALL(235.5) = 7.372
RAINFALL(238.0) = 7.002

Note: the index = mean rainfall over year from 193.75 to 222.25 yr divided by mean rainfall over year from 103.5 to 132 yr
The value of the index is 1.1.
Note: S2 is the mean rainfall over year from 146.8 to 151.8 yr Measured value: 6.85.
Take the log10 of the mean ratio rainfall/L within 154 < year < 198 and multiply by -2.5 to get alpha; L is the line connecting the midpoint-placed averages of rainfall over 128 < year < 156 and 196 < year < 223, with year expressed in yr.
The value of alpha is 0.16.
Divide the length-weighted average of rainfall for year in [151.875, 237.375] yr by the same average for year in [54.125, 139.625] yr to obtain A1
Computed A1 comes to 1.02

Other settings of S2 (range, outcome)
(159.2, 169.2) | 6.86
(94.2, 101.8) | 6.85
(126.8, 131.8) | 6.79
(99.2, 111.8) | 6.89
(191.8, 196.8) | 7.31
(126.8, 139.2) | 6.89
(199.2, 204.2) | 7.98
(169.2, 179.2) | 6.32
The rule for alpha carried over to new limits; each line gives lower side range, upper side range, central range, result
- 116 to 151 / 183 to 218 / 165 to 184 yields 0.19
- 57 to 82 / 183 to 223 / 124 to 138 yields 0.03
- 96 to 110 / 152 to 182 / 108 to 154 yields -0.04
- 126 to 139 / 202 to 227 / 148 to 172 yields 0.06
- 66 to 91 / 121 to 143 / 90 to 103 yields 0.01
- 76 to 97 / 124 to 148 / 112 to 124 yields 0.02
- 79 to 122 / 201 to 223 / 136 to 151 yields 0.05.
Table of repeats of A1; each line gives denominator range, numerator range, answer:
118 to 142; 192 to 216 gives 1.15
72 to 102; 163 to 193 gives 0.89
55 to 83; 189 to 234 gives 1.10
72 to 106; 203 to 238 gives 1.10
